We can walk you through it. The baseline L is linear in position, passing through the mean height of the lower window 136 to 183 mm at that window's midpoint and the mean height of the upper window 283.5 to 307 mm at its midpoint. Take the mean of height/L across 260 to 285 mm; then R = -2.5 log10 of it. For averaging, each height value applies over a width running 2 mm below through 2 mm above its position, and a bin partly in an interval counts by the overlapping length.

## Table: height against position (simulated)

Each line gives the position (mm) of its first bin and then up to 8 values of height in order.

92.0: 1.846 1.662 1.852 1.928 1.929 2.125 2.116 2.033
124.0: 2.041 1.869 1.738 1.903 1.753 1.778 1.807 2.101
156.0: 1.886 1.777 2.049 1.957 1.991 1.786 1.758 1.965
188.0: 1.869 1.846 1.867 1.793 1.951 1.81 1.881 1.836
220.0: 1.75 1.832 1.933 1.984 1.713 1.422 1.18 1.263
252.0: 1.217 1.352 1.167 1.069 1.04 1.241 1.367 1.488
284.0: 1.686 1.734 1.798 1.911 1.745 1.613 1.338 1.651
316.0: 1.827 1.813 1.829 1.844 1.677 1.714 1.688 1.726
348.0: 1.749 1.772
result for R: 0.34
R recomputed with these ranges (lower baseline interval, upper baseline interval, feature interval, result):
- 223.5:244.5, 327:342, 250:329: 0.12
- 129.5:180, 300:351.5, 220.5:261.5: 0.18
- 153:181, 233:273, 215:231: -0.23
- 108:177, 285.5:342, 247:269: 0.45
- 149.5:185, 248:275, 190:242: -0.18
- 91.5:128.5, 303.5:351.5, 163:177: -0.04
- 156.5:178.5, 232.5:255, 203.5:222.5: -0.15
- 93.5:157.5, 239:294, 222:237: -0.24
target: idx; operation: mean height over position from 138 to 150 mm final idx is 1.78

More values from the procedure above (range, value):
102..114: 1.99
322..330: 1.84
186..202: 1.84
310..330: 1.79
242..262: 1.24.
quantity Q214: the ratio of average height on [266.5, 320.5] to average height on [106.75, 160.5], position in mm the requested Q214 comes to 0.8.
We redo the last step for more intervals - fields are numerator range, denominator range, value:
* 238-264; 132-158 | 0.67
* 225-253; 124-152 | 0.84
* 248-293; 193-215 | 0.73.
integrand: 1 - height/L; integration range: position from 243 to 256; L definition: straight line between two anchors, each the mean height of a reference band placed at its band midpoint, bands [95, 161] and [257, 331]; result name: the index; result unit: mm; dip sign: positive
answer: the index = 3.2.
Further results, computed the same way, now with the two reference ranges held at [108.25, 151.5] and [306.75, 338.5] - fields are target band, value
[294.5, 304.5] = -0.1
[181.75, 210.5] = -0.3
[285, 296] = -0.2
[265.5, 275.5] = 3.4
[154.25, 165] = 0.0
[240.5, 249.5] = 2.7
